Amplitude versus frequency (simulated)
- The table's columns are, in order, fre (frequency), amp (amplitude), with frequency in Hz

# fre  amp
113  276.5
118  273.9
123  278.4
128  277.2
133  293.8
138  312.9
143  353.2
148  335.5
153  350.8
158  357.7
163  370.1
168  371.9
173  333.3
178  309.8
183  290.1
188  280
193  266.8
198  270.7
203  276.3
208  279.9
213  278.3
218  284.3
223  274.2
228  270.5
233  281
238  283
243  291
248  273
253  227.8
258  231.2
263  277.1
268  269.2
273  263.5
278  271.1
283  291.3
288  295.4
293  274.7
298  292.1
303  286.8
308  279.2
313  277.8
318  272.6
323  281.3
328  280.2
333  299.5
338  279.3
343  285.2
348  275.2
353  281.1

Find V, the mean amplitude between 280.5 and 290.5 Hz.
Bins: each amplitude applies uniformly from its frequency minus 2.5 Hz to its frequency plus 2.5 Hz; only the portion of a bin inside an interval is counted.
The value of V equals 293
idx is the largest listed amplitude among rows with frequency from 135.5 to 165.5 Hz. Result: 370.1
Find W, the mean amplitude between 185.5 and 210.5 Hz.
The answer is 275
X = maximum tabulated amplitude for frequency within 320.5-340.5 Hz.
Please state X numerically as 299.5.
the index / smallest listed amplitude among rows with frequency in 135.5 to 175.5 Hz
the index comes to 312.9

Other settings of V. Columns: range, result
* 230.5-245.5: 285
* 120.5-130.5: 278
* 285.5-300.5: 287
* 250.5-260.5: 230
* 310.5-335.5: 282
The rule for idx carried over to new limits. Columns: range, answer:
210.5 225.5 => 284.3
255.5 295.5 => 295.4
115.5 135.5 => 293.8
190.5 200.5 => 270.7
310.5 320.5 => 277.8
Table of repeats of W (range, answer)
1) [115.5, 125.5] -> 276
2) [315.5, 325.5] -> 277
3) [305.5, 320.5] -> 277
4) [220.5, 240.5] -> 277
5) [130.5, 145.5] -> 320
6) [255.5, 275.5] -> 260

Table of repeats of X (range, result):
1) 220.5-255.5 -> 291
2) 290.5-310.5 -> 292.1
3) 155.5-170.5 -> 371.9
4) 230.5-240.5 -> 283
